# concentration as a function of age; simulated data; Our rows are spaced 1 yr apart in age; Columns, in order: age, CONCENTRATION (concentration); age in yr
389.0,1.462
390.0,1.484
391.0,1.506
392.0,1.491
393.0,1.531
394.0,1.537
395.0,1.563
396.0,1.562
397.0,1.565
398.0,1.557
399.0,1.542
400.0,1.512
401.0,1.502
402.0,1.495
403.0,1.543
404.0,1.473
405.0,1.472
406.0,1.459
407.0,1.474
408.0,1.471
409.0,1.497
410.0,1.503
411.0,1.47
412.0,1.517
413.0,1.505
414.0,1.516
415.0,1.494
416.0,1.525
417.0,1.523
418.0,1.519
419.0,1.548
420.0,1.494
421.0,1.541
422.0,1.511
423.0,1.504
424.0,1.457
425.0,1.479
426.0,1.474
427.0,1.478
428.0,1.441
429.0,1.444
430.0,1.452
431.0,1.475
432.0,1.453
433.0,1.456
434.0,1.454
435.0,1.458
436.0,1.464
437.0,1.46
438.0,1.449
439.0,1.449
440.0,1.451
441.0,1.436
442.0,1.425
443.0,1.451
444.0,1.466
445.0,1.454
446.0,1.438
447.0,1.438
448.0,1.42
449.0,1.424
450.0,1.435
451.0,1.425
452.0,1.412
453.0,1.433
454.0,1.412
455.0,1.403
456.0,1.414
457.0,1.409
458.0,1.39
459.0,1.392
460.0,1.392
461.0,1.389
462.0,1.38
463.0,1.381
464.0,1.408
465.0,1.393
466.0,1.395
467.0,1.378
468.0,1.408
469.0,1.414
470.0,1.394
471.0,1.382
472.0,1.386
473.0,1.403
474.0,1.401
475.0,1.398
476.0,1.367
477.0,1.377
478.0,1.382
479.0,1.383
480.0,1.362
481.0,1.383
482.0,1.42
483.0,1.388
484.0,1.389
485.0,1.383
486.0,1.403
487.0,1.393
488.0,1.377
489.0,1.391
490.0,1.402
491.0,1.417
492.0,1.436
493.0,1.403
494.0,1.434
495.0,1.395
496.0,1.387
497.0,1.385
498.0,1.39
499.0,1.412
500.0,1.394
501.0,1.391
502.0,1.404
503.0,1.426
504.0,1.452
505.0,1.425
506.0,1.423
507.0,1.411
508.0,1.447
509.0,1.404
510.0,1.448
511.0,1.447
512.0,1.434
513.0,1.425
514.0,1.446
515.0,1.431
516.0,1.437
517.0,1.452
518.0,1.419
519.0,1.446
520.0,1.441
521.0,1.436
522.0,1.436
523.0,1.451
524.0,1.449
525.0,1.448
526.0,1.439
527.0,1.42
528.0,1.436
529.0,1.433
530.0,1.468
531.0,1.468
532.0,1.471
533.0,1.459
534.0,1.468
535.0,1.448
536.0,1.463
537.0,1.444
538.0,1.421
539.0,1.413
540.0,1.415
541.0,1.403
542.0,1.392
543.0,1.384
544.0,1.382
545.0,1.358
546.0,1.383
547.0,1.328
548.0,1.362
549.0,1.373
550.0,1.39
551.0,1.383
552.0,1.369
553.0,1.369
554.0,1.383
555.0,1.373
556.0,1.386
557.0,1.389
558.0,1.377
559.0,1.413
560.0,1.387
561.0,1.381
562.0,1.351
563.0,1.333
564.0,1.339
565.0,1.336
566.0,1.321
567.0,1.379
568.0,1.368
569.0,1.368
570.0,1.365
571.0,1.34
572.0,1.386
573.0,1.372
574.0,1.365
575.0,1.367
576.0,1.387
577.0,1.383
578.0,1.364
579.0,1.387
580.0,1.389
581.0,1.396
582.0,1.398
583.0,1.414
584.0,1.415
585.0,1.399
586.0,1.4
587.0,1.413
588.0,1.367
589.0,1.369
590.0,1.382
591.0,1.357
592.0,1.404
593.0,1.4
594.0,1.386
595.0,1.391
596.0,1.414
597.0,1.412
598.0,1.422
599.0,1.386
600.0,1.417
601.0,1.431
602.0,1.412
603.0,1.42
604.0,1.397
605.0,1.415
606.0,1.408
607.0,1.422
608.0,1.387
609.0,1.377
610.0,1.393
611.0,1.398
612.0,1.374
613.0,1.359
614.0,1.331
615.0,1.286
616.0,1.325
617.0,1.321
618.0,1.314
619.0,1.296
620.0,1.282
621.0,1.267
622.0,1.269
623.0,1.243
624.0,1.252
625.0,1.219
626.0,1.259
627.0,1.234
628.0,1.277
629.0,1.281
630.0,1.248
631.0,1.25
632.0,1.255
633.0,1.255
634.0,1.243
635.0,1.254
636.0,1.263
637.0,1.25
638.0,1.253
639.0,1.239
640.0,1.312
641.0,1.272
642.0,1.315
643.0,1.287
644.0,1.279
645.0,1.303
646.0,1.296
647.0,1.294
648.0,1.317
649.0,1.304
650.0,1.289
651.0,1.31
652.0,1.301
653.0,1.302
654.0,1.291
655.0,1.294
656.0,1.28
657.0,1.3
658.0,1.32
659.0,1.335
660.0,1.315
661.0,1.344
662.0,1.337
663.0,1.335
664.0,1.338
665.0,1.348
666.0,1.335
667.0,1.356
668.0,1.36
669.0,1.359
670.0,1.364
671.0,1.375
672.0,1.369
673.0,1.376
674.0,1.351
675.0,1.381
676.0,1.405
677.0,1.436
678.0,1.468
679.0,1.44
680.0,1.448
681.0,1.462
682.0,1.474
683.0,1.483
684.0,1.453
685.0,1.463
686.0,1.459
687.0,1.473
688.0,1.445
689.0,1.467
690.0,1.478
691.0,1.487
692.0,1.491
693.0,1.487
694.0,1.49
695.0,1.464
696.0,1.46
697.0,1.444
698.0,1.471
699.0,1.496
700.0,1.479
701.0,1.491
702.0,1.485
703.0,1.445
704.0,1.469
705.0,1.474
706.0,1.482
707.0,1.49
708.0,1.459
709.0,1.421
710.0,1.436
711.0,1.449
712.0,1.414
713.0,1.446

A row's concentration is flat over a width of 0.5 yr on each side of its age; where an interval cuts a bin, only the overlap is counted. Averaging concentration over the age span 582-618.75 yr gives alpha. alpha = 1.39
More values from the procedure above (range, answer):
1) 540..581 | 1.37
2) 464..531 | 1.41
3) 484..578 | 1.4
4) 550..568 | 1.37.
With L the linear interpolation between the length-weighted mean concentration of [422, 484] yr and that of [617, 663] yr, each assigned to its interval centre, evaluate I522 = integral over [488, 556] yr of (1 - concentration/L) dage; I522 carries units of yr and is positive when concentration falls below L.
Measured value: -2.3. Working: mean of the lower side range 1.42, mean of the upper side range 1.28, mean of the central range 1.42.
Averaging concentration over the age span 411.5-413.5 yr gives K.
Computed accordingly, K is 1.51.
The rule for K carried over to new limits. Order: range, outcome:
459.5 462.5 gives 1.39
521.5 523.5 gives 1.44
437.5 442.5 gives 1.44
